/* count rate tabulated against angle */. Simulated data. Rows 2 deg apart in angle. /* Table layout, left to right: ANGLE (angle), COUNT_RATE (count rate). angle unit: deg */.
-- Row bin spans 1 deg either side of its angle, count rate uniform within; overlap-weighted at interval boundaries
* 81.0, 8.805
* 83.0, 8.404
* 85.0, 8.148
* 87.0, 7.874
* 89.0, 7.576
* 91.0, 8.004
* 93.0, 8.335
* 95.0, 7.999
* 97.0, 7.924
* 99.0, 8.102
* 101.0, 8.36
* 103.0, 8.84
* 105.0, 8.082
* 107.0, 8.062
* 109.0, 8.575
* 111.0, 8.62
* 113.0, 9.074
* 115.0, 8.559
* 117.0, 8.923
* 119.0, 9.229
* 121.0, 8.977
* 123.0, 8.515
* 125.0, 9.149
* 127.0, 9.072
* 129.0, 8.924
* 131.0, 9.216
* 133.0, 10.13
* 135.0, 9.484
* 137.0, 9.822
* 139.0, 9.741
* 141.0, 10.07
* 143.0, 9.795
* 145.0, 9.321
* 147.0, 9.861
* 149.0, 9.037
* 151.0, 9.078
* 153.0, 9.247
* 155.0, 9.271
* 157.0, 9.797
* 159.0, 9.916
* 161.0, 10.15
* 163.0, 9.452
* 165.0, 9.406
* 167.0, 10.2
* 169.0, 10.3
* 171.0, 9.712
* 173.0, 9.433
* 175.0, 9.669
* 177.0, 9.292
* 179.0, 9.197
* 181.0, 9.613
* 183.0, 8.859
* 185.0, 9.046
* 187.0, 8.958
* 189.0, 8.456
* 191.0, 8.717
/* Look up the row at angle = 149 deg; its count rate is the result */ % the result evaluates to 9.037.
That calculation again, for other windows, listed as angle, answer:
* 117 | 8.923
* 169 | 10.3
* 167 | 10.2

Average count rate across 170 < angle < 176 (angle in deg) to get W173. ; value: 9.6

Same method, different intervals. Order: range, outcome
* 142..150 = 9.5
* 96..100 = 8.01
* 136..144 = 9.86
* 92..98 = 8.09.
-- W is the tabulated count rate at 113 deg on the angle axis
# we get 9.074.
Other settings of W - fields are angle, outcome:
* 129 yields 8.924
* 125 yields 9.149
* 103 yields 8.84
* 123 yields 8.515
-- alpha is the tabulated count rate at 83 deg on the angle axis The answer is 8.404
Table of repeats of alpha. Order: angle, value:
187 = 8.958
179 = 9.197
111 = 8.62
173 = 9.433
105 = 8.082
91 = 8.004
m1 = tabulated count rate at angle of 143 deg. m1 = 9.795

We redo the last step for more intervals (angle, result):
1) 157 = 9.797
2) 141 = 10.07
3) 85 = 8.148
